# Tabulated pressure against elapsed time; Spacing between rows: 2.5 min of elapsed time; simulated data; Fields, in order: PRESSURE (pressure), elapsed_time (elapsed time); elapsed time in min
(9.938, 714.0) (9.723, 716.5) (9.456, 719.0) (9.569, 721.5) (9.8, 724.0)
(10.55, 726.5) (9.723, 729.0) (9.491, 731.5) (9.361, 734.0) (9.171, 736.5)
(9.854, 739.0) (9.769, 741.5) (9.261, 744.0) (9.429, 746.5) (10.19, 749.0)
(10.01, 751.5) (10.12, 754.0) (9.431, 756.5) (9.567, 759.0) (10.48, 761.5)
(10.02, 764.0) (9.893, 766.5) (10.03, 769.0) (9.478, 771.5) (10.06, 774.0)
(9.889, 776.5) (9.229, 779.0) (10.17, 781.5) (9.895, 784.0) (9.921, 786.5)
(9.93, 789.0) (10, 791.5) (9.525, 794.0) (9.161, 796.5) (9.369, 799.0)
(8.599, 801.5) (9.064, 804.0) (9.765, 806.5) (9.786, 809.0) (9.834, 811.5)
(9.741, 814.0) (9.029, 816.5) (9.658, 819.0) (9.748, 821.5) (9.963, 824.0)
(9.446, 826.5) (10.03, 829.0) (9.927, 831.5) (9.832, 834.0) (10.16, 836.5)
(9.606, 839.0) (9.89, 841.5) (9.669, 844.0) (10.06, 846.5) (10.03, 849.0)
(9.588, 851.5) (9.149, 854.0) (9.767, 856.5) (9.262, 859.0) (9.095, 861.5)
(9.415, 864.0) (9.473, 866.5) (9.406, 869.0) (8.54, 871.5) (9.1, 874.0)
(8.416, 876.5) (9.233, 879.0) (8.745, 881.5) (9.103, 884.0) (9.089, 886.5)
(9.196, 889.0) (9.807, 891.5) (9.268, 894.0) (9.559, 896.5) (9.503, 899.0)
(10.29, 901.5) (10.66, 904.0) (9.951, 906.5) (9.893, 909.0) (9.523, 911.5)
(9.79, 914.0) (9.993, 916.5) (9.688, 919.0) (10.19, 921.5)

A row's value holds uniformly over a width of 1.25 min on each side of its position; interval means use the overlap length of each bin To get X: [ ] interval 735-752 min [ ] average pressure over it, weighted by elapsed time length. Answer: 9.65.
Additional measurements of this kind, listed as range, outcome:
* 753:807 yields 9.71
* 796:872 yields 9.56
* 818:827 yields 9.73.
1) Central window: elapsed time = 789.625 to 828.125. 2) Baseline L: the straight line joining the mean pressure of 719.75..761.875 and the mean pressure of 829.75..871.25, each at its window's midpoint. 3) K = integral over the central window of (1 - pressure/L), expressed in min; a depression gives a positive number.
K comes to 0.56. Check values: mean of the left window 9.73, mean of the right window 9.62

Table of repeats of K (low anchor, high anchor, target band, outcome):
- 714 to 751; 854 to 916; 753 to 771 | -0.5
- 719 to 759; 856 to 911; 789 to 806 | 0.4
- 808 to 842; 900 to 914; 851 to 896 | 3.2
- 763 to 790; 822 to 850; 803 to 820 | 0.5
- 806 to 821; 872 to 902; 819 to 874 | -0.9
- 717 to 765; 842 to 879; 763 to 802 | -0.4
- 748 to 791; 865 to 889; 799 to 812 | 0.3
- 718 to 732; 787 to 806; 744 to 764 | -0.5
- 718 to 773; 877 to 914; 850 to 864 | 0.3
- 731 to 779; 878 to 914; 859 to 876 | 0.8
